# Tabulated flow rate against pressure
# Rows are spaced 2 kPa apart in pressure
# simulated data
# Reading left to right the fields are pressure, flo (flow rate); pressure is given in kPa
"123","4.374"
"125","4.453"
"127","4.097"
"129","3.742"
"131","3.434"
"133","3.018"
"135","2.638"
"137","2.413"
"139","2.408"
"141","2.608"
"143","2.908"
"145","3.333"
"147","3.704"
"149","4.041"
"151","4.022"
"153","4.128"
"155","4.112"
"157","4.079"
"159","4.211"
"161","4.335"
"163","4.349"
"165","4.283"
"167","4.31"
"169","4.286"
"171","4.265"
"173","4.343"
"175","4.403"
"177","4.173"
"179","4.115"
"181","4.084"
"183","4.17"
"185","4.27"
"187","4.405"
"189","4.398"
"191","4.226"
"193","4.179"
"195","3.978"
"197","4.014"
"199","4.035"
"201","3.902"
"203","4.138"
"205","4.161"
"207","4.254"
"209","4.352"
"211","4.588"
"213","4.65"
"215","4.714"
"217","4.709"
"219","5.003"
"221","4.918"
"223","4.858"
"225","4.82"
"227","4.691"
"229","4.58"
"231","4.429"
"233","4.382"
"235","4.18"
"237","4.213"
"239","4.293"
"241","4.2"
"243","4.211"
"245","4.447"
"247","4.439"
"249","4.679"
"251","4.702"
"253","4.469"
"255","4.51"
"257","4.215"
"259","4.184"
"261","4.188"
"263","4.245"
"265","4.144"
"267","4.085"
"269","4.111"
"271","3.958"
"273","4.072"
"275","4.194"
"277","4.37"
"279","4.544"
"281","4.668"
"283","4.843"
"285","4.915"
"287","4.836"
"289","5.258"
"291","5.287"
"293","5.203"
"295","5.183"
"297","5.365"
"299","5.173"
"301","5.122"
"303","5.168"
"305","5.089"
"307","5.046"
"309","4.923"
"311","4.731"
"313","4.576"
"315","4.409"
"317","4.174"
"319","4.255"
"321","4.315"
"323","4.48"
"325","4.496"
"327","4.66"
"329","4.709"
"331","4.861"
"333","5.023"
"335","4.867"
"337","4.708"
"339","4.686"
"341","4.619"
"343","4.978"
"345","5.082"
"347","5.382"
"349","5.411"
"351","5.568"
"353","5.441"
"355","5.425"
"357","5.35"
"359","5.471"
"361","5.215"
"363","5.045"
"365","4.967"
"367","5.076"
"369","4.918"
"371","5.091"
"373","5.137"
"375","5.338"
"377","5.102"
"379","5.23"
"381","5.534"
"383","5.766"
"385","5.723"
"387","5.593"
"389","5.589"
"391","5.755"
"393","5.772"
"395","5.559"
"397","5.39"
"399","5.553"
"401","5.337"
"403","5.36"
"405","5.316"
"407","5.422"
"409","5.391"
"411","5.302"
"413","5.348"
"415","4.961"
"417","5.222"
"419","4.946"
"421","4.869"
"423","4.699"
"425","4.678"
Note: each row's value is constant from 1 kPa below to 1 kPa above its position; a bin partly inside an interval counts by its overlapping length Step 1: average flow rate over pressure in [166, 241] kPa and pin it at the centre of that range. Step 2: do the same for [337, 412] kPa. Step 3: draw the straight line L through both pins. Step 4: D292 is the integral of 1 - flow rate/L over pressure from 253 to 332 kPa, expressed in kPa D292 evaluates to 3.7 kPa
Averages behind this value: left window 4.36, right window 5.31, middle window 4.63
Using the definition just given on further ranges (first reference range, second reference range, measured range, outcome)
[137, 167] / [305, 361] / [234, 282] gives 1.07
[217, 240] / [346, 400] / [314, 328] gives 1.92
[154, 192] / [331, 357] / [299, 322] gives 0.94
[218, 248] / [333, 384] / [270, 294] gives 0.47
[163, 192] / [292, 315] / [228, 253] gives 1.33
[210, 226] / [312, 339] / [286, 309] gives -2.54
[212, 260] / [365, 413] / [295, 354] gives 1.71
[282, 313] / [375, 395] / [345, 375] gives 0.90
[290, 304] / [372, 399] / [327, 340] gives 1.30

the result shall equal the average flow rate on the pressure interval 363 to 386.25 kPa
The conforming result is 5.26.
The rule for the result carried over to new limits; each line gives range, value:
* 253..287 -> 4.35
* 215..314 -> 4.62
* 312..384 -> 4.98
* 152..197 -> 4.23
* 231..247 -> 4.29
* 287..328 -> 4.85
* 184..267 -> 4.39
